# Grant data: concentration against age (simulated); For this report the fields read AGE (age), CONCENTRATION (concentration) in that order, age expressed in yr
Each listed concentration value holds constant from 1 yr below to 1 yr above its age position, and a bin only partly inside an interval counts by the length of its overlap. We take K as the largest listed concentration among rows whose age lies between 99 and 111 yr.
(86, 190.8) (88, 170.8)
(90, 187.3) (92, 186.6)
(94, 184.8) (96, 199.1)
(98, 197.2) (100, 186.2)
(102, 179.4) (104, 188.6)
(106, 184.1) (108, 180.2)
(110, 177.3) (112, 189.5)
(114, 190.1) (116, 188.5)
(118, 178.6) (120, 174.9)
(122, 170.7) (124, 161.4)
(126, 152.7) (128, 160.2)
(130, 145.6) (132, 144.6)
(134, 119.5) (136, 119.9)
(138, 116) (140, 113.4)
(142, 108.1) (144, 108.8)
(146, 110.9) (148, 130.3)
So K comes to 188.6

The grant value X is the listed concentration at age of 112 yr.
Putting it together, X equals 189.5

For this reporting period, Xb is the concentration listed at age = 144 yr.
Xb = 108.8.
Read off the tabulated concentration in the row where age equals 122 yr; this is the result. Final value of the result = 170.7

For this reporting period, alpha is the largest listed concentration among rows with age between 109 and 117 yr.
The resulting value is 190.1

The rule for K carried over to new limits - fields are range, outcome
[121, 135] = 170.7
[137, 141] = 116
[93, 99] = 199.1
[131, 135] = 144.6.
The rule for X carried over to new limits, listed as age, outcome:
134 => 119.5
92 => 186.6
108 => 180.2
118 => 178.6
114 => 190.1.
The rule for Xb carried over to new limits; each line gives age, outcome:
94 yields 184.8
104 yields 188.6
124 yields 161.4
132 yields 144.6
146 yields 110.9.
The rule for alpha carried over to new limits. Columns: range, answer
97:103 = 197.2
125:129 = 160.2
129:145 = 145.6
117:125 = 178.6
